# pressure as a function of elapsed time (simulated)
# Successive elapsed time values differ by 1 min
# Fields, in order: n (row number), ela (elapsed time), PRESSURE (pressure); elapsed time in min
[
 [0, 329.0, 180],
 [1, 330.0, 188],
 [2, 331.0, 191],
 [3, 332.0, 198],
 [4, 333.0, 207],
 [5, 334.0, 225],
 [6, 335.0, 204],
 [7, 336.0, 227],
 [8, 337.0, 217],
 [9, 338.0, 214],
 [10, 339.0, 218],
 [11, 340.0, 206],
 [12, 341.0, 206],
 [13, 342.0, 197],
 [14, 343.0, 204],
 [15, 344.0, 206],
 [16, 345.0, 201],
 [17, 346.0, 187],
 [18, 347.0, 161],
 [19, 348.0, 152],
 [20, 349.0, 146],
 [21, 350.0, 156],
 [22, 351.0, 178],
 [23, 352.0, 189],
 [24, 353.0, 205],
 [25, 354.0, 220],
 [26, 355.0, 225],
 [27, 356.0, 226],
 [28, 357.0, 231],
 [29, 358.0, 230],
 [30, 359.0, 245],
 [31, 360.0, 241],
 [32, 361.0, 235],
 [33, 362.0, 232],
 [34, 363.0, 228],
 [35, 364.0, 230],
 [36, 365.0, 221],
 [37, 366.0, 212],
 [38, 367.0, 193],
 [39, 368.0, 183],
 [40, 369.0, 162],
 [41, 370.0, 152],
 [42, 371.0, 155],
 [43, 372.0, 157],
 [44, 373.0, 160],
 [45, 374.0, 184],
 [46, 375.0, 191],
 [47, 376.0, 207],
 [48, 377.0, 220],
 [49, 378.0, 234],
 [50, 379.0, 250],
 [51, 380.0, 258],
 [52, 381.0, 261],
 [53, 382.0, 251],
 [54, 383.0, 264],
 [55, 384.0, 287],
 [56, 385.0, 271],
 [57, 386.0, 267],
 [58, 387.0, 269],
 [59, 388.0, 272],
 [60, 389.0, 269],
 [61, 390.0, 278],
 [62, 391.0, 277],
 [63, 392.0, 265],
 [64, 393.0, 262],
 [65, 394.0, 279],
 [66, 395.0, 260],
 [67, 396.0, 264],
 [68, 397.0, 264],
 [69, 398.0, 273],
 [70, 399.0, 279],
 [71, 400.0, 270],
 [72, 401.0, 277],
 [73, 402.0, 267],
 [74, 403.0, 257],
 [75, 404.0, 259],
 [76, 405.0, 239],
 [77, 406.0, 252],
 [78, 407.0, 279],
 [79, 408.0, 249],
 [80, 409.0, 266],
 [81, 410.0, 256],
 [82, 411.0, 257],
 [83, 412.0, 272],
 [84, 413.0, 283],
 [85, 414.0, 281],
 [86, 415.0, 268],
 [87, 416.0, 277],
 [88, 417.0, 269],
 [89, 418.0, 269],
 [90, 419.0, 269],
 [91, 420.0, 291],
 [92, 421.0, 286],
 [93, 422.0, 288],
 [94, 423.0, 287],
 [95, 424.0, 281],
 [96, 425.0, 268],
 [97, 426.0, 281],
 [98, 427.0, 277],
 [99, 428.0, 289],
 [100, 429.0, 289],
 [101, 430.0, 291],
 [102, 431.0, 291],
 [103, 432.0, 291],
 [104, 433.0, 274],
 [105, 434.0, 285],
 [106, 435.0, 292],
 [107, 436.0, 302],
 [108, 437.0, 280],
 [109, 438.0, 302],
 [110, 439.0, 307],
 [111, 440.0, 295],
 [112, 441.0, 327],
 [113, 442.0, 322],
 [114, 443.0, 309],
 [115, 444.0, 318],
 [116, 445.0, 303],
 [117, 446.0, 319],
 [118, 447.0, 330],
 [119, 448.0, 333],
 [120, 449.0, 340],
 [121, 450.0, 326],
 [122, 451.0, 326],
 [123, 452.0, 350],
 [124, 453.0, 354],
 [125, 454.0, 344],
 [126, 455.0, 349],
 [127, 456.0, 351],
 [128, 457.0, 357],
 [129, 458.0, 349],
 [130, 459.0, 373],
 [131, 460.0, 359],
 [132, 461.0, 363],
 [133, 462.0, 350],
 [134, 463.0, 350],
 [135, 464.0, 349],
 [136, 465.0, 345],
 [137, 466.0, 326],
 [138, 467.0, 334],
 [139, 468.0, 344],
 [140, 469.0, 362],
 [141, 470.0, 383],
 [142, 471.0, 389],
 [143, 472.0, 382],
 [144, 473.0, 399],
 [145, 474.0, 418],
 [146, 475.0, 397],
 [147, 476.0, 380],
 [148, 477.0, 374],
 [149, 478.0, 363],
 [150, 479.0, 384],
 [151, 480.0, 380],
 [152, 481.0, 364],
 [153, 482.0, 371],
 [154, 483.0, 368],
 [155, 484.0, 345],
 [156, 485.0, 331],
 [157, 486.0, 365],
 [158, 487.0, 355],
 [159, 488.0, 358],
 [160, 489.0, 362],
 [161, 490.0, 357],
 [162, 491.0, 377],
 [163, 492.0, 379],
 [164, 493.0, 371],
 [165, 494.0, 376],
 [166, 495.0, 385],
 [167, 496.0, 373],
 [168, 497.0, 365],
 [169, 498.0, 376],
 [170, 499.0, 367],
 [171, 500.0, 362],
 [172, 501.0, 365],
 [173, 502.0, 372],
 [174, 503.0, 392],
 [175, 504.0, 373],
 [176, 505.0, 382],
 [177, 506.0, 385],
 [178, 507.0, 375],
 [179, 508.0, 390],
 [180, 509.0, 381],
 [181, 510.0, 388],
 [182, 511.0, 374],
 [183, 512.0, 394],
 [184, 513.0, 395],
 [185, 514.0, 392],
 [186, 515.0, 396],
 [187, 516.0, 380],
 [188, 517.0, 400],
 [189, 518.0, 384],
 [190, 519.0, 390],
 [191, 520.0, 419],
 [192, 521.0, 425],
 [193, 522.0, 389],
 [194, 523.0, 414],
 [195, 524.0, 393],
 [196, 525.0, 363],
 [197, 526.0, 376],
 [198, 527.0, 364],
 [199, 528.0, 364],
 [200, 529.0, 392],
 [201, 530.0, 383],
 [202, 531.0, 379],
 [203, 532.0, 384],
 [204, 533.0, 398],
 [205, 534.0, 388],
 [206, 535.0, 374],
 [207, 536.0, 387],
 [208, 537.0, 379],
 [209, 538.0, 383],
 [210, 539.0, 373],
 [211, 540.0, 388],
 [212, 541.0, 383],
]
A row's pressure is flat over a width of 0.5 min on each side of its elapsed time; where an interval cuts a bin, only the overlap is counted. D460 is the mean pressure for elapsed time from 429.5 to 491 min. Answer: 343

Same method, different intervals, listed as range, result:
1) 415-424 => 279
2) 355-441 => 256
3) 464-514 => 372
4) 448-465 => 349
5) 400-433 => 274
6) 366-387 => 217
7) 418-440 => 286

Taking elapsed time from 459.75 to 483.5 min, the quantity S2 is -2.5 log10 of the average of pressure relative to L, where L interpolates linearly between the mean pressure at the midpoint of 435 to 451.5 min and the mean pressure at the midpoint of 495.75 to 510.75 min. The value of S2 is -0.075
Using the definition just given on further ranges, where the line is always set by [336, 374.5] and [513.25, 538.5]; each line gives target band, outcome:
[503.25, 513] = -0.043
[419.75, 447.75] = -0.036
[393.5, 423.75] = -0.047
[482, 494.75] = -0.050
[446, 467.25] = -0.112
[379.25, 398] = -0.135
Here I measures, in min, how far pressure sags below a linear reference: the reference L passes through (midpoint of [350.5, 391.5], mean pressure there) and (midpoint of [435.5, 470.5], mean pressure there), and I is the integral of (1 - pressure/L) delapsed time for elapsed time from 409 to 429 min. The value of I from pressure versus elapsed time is 0.9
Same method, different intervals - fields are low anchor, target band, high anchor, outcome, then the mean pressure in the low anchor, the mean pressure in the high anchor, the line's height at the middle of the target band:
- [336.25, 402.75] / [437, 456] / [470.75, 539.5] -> -0.7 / 225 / 380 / 313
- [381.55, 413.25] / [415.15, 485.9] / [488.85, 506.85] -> -1.0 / 267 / 374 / 323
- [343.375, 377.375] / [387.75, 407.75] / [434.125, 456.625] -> -1.2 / 198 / 321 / 252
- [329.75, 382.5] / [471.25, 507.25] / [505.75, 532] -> -1.9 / 205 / 388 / 355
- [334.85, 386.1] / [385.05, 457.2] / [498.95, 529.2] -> -2.4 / 210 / 385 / 279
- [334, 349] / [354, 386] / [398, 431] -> 1.1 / 199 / 273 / 228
